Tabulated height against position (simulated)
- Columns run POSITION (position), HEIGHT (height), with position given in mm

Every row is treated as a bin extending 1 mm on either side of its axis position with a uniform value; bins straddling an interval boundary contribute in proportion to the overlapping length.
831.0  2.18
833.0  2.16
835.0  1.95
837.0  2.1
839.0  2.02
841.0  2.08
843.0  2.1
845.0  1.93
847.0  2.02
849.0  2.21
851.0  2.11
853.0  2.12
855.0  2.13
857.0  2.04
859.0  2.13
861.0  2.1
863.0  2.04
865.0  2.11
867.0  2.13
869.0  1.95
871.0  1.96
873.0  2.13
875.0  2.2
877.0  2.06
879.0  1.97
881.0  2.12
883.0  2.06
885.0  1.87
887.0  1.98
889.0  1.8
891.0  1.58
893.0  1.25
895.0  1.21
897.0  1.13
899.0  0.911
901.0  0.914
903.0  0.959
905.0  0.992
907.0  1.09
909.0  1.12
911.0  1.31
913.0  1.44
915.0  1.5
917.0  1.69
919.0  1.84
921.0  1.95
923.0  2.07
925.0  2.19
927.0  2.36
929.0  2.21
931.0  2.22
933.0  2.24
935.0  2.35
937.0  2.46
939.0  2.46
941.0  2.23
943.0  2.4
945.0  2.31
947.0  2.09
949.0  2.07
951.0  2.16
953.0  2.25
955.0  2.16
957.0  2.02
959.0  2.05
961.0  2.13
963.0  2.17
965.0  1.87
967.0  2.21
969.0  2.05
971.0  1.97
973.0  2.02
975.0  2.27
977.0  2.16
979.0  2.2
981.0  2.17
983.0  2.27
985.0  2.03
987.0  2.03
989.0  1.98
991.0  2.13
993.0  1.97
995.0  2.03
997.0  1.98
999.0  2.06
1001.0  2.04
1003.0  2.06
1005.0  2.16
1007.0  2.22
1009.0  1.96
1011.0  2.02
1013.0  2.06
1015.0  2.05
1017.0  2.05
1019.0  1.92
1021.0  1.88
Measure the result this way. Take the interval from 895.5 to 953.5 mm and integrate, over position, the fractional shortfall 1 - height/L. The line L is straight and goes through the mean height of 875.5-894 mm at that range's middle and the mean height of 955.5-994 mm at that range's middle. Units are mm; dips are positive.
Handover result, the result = 4.7 mm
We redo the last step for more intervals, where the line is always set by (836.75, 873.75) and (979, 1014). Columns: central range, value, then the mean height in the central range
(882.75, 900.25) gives 4.83 mm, 1.5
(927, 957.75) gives -2.59 mm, 2.25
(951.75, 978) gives -0.38 mm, 2.1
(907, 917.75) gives 3.62 mm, 1.38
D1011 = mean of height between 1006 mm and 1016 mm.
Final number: 2.06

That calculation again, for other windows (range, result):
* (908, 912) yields 1.22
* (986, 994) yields 2.03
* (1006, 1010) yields 2.09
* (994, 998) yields 2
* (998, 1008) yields 2.11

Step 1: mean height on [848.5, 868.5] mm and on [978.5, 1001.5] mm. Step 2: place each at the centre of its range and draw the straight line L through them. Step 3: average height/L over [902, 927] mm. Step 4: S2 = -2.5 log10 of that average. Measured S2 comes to 0.33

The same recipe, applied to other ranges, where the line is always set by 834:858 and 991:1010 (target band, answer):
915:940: -0.04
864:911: 0.26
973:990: -0.04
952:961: -0.03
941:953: -0.08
